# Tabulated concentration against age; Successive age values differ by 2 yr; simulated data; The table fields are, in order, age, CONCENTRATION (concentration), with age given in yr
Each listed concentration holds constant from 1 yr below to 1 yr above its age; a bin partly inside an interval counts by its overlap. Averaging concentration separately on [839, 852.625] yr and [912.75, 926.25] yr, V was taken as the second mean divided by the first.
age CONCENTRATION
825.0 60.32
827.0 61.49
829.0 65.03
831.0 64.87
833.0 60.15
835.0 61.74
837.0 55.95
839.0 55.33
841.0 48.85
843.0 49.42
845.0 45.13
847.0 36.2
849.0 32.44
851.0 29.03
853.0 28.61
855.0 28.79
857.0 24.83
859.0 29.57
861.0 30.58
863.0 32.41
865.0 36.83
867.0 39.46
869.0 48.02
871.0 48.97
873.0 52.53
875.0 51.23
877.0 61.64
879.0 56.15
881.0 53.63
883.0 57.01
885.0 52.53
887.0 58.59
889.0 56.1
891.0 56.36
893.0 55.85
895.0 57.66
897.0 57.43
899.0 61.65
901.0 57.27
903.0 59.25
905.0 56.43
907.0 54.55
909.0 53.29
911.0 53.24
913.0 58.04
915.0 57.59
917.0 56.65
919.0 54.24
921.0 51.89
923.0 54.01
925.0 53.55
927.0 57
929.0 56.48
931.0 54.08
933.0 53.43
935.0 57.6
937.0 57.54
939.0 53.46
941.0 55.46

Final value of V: 1.35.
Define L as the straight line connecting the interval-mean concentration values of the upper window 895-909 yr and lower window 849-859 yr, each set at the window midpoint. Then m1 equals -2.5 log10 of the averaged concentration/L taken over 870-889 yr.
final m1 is -0.24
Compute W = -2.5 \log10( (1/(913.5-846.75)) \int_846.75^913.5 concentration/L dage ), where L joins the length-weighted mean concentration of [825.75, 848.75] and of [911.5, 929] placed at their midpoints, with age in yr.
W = 0.15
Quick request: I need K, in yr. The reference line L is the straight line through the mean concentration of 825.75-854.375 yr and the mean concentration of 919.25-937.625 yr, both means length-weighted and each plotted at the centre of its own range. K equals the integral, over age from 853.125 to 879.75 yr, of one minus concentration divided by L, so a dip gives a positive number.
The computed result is 5.3 yr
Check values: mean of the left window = 49.4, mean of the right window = 55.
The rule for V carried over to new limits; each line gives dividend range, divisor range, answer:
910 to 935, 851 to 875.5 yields 1.49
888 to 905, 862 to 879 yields 1.23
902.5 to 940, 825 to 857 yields 1.16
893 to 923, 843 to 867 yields 1.69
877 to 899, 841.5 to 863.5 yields 1.68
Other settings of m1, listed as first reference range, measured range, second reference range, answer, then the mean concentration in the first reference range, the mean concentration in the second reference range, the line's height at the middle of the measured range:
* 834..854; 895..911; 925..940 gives -0.10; 44.3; 55.5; 51.8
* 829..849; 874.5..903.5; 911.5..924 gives -0.05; 52.6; 55.3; 54.3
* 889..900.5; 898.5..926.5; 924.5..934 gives 0.01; 57.6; 55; 56.3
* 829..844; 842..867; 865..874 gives 0.45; 57.2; 46.1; 51.1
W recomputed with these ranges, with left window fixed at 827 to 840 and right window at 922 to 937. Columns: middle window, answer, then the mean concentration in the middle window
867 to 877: 0.16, 50.3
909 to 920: 0.01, 55.7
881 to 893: 0.03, 55.9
